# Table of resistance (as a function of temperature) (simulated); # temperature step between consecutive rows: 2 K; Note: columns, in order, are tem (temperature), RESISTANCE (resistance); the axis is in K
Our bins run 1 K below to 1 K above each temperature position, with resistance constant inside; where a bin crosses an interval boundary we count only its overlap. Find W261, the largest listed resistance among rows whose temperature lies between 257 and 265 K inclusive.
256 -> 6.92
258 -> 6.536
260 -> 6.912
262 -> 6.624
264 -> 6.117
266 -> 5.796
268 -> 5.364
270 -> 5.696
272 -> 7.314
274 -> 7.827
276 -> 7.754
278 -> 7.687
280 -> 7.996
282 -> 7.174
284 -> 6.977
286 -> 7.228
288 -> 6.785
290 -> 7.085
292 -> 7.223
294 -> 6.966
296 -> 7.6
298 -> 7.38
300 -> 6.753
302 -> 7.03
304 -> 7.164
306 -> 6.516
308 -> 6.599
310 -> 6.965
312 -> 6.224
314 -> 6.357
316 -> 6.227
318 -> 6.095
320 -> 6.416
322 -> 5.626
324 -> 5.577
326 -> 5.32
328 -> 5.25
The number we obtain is 6.912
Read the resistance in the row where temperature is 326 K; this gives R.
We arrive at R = 5.32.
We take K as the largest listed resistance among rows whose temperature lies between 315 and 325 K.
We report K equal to 6.416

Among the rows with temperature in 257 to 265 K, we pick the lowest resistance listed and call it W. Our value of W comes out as 6.117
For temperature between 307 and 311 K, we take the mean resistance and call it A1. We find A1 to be 6.78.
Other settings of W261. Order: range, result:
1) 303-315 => 7.164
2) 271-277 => 7.827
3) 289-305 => 7.6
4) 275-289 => 7.996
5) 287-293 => 7.223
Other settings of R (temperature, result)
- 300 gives 6.753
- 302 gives 7.03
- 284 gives 6.977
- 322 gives 5.626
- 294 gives 6.966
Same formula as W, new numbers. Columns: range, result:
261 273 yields 5.364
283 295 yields 6.785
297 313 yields 6.224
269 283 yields 5.696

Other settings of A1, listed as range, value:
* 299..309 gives 6.81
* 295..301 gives 7.24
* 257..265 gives 6.55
